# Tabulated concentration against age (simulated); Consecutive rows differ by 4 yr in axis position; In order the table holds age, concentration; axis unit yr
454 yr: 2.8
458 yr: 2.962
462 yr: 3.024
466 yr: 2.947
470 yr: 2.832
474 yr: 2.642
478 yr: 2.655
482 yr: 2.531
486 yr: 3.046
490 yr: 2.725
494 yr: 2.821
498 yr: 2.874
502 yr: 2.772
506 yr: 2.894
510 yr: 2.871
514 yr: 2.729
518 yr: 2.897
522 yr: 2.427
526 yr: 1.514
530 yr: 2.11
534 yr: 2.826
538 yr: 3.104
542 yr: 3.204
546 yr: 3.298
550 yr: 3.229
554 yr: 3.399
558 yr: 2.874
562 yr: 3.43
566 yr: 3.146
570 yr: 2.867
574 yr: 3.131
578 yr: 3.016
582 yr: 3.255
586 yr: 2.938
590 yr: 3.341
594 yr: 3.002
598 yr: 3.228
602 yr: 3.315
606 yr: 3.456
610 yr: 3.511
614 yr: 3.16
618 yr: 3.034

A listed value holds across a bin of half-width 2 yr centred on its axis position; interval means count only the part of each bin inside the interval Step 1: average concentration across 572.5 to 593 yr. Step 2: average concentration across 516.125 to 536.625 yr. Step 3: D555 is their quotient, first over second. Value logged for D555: 1.32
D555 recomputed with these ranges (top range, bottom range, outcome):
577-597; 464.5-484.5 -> 1.15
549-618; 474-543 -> 1.18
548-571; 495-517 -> 1.12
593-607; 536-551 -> 1.01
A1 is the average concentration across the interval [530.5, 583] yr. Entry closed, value 3.11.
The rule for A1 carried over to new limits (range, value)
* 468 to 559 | 2.79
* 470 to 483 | 2.65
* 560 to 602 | 3.14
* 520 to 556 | 2.79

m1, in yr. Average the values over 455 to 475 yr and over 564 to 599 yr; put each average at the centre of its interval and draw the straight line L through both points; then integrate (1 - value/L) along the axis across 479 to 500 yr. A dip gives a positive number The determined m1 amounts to 1.0 yr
